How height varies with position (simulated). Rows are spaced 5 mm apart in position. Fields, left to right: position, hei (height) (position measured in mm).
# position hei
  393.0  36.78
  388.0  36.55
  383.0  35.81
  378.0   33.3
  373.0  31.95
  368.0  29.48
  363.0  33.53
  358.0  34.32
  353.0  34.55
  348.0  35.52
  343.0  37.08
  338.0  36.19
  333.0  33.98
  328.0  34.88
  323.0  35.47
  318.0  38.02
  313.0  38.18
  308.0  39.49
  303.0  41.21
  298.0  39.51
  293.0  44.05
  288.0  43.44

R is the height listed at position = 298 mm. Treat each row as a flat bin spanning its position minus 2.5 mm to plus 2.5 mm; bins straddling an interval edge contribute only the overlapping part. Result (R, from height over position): 39.51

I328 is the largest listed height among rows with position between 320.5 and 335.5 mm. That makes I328 35.47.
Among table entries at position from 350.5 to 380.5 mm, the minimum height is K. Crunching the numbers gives 29.48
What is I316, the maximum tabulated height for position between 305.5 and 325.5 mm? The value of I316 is 39.49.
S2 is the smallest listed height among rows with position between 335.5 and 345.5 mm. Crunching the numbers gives 36.19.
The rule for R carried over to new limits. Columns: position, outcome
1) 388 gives 36.55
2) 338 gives 36.19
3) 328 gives 34.88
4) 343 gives 37.08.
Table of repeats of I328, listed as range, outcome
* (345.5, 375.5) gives 35.52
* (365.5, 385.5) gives 35.81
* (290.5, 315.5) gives 44.05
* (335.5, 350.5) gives 37.08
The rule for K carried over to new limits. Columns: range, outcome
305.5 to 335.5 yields 33.98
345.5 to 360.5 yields 34.32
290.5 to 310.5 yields 39.49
